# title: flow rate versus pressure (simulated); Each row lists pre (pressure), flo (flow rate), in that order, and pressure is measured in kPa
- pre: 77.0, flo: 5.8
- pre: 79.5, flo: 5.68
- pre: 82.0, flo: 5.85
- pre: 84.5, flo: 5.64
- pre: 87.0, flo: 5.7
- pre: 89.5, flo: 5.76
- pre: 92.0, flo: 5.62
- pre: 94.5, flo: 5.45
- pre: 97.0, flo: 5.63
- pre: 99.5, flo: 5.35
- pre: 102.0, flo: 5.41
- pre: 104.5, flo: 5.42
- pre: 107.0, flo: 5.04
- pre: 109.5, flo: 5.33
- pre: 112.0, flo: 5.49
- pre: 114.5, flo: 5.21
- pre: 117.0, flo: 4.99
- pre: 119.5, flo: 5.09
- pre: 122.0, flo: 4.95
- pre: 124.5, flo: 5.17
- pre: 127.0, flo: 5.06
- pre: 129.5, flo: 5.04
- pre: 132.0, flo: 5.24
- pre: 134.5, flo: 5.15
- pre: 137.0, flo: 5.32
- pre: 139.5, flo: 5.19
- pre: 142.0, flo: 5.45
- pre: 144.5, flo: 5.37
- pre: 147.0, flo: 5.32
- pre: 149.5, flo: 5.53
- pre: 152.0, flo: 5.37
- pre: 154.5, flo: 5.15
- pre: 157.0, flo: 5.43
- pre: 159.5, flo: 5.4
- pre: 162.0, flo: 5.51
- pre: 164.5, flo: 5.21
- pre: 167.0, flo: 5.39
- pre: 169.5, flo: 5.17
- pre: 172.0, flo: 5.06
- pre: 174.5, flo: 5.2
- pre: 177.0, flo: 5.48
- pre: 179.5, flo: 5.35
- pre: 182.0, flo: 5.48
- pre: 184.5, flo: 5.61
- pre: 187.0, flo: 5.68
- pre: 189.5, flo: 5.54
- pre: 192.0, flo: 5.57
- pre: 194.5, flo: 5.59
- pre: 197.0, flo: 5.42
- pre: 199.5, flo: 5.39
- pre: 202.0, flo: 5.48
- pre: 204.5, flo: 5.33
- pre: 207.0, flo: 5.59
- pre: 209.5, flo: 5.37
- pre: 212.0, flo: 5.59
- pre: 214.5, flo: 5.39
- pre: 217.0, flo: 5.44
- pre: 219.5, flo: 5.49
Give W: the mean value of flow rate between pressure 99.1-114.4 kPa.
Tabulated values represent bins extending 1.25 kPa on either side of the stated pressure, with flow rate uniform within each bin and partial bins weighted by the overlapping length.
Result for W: 5.33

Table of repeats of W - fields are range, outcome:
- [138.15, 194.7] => 5.39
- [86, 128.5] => 5.33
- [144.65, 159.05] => 5.36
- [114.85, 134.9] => 5.09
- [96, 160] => 5.27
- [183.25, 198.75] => 5.56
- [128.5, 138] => 5.19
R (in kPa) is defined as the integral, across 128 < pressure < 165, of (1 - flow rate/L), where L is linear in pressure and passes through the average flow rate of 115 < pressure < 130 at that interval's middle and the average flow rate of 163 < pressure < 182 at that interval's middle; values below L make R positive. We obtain -1.0 kPa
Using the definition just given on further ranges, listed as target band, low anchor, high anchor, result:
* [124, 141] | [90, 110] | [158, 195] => 0.8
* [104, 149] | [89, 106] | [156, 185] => 1.9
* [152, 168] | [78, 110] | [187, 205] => 0.5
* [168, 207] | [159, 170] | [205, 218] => -0.2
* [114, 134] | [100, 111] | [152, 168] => 0.9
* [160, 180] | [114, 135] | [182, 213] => 0.2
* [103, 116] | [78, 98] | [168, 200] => 0.7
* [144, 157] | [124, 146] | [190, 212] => -0.2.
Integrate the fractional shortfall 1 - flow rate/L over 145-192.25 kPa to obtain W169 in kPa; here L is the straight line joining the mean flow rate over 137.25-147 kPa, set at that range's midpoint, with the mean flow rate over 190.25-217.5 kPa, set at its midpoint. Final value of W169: 0.0 kPa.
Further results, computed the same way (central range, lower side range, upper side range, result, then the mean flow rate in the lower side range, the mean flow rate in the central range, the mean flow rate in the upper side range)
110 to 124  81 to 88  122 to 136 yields 0.3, 5.73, 5.16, 5.12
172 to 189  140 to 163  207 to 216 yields 0.0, 5.38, 5.44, 5.47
